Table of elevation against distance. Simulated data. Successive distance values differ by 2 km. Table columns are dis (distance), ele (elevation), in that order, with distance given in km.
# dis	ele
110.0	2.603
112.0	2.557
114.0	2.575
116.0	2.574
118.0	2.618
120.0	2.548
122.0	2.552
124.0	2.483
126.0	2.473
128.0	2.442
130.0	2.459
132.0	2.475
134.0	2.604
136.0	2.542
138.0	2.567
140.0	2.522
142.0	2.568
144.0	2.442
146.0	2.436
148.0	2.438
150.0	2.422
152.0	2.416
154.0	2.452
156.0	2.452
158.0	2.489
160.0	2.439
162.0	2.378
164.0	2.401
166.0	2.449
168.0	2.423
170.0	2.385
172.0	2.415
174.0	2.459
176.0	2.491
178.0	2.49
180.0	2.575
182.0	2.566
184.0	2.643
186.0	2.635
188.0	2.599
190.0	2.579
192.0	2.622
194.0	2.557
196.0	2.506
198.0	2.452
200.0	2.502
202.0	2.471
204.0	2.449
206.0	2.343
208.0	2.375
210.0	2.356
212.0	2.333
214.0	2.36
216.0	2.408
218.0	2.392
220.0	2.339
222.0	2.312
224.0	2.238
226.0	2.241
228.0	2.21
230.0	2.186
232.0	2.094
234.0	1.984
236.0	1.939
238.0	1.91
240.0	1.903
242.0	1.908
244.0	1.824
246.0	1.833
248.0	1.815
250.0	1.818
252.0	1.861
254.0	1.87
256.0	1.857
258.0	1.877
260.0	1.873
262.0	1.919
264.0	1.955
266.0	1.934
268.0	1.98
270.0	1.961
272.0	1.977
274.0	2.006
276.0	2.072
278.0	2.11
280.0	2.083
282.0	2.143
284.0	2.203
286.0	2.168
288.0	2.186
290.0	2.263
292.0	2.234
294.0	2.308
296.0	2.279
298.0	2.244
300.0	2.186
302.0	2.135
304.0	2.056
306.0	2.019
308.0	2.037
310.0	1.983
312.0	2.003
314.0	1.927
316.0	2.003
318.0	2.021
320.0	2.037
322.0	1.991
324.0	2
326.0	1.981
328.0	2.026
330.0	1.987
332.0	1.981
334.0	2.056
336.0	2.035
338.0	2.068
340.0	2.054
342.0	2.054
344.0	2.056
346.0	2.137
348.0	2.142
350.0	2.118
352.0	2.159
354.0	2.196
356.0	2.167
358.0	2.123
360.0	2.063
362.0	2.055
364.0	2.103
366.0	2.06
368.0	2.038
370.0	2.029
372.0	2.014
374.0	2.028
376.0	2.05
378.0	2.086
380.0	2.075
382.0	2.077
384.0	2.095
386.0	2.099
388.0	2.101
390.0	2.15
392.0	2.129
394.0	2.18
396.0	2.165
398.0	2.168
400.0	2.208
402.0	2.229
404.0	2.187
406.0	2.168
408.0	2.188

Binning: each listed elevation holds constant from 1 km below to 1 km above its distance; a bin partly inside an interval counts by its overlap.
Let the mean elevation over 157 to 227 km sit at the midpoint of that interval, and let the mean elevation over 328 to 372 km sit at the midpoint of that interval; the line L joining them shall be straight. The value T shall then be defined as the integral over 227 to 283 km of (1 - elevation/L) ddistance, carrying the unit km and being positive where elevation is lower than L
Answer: 8.2 km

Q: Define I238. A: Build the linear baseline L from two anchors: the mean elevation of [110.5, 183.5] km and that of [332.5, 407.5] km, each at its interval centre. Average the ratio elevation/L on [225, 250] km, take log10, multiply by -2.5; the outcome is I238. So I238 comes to 0.18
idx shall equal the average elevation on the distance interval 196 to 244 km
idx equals 2.24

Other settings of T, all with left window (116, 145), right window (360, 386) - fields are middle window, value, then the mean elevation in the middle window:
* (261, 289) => 2.45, 2.05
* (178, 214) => -1.51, 2.5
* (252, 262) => 1.79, 1.87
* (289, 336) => 2.19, 2.08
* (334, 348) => 0.33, 2.07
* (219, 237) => 1.28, 2.17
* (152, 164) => 0.17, 2.44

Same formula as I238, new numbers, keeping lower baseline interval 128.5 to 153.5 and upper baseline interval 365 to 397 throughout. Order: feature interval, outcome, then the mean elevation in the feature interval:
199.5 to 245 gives 0.06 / 2.22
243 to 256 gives 0.25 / 1.84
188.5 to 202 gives -0.06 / 2.53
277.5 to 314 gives 0.04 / 2.14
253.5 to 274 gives 0.18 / 1.93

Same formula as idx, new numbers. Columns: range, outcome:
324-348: 2.04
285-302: 2.23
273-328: 2.1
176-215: 2.5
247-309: 2.05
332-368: 2.09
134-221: 2.47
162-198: 2.51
